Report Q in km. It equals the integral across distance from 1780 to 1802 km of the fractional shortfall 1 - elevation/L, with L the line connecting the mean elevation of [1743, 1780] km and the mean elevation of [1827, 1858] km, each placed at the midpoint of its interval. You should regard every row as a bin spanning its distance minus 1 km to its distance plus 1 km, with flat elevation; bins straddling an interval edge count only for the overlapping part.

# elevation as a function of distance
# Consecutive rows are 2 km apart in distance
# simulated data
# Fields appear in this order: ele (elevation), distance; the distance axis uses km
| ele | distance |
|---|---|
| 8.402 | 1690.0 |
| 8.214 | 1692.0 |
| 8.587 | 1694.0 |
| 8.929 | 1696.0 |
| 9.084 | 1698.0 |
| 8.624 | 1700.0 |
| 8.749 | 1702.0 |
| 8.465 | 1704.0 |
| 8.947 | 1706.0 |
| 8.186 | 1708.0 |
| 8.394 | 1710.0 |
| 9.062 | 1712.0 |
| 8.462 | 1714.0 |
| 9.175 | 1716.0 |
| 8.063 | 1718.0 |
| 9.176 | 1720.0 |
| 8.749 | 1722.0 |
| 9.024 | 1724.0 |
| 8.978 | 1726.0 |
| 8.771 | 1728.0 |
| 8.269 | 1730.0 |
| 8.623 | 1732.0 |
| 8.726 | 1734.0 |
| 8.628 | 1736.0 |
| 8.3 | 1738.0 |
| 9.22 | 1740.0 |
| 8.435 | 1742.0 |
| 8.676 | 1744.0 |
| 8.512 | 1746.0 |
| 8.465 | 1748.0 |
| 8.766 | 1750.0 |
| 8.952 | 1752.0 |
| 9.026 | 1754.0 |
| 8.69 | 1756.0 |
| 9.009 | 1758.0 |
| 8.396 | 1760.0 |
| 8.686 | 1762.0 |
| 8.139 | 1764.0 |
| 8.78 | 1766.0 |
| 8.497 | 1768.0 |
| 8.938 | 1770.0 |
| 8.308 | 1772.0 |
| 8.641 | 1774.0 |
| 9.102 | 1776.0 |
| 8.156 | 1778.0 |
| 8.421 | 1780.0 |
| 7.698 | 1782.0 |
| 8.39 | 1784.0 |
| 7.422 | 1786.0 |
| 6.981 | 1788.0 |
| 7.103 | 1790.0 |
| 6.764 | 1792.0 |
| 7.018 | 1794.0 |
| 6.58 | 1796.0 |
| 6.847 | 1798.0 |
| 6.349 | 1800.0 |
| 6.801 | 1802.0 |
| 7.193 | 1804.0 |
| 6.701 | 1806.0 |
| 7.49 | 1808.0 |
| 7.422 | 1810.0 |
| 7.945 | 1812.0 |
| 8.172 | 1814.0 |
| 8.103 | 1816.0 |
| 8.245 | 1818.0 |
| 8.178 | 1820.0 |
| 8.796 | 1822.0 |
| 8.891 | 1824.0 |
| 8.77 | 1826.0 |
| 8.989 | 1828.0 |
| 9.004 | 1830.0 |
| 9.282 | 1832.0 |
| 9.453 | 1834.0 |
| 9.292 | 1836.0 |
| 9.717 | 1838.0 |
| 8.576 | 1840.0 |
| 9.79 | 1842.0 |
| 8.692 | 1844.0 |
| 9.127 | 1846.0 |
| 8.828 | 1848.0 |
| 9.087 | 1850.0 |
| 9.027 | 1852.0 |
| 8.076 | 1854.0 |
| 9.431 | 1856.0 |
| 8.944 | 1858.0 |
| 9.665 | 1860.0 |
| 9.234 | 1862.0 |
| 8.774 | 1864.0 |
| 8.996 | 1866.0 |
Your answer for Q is 4.1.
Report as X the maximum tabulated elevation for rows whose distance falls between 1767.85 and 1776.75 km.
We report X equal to 9.102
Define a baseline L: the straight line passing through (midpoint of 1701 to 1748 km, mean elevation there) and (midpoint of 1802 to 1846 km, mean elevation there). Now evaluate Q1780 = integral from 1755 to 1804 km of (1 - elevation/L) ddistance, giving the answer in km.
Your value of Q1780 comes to 3.9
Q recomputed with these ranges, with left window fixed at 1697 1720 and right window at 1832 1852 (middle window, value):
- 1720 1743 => 0.11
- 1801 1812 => 2.24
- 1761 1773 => 0.45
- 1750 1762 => 0.07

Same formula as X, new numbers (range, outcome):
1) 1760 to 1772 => 8.938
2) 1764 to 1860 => 9.79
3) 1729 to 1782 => 9.22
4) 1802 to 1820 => 8.245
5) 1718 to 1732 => 9.176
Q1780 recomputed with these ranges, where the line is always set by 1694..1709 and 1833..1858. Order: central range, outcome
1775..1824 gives 7.43 km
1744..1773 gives 0.65 km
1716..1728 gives -0.09 km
